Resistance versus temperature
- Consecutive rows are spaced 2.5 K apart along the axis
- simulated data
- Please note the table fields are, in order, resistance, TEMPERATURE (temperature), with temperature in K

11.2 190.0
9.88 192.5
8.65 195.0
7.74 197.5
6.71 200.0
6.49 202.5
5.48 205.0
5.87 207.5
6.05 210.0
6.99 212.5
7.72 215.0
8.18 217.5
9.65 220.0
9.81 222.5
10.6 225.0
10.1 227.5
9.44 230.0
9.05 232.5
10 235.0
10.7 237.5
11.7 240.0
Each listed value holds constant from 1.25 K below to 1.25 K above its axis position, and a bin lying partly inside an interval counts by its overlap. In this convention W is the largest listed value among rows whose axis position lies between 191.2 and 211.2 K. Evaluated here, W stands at 9.88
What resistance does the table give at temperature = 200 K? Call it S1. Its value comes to 6.71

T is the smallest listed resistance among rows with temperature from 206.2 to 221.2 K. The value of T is 5.87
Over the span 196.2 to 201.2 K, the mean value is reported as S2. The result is 7.24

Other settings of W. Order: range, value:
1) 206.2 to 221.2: 9.65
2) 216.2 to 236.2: 10.6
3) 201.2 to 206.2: 6.49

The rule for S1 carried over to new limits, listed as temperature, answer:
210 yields 6.05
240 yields 11.7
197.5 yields 7.74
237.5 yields 10.7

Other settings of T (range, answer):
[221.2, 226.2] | 9.81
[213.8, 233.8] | 7.72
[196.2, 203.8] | 6.49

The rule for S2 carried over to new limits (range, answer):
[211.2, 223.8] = 8.47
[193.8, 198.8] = 8.18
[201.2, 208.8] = 5.95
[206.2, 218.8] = 6.97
